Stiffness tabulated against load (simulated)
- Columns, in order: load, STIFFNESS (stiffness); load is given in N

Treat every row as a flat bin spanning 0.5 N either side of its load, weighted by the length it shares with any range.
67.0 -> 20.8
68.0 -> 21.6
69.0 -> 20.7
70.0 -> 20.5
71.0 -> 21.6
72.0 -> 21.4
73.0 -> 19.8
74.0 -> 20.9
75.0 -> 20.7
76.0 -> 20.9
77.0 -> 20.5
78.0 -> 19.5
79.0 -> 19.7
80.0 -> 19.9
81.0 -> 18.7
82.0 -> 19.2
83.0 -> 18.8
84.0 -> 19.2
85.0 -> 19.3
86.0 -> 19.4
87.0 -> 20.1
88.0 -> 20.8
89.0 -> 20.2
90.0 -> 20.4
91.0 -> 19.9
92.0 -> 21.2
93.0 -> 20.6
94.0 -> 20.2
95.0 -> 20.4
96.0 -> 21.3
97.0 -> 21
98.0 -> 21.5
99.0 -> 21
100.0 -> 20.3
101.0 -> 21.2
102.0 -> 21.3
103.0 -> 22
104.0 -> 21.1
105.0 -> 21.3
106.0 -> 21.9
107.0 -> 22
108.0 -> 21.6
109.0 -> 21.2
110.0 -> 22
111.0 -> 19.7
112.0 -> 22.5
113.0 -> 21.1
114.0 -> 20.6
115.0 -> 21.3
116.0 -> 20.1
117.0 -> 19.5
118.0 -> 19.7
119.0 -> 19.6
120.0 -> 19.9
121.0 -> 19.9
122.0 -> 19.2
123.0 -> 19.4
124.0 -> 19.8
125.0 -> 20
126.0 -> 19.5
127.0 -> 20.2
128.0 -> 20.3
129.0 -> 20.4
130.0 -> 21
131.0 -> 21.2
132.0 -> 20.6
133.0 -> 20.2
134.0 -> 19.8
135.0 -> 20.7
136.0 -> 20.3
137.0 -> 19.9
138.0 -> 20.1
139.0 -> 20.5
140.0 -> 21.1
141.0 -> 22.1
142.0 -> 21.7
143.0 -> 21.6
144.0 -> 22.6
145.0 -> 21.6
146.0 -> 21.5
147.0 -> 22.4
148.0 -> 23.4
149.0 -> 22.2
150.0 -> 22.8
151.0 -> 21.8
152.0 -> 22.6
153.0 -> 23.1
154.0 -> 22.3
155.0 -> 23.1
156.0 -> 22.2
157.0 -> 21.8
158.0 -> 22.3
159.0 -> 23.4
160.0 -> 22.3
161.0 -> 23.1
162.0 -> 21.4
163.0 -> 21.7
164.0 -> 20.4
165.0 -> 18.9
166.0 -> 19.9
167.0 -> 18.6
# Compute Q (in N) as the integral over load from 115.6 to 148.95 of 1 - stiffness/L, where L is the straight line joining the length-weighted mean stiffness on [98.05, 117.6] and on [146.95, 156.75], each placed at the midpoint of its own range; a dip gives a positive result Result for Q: 2.0 N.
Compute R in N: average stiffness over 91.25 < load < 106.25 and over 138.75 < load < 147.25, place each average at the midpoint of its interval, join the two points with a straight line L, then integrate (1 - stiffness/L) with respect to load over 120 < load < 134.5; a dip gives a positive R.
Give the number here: 0.9 N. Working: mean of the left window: 21.1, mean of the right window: 21.7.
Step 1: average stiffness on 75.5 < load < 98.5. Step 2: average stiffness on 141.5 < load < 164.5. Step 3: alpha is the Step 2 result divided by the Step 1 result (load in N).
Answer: 1.11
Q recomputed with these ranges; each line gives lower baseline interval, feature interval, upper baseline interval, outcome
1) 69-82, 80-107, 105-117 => 0.4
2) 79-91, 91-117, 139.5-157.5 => -0.8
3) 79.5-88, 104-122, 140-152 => -0.1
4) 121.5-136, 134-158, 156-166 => -0.9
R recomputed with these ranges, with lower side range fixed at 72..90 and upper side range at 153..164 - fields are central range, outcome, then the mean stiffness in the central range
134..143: 0.4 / 20.8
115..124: 0.6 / 19.8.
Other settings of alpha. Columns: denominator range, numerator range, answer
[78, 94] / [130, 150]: 1.07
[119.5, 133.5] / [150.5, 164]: 1.11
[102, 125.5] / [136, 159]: 1.06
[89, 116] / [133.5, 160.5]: 1.04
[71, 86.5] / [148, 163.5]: 1.13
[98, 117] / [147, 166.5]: 1.04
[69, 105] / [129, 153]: 1.05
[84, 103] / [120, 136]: 0.98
